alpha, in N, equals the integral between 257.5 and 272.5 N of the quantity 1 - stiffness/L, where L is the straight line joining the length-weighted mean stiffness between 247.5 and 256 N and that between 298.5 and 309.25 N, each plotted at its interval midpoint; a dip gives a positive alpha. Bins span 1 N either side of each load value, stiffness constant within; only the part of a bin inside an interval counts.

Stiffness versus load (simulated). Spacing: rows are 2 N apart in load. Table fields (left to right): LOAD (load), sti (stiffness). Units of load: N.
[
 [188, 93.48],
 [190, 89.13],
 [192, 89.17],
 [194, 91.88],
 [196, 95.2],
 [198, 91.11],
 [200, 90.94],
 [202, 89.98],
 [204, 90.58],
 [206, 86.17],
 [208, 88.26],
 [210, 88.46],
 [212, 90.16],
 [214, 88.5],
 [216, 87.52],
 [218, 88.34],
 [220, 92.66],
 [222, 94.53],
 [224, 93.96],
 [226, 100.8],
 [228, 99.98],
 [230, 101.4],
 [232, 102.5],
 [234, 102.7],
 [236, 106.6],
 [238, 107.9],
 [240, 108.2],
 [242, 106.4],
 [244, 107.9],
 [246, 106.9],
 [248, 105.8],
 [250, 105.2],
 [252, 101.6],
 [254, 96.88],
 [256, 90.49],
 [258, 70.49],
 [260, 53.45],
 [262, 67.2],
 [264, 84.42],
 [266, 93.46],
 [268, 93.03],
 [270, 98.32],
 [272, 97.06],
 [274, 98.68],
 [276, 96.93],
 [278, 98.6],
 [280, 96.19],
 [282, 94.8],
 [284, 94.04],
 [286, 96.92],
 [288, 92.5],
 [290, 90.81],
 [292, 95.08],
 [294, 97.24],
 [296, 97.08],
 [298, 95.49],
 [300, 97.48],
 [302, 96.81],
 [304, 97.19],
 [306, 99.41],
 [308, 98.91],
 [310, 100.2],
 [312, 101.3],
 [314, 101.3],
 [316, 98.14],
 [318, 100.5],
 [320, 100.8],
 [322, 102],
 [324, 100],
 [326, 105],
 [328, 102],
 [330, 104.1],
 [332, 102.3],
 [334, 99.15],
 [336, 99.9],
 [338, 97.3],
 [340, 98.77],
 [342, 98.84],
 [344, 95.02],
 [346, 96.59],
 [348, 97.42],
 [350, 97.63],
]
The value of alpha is 2.7 N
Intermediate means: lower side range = 101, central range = 82.1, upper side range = 97.9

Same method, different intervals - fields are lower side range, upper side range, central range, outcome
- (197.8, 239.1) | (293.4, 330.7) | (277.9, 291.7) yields 0.51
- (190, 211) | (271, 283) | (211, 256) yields -3.13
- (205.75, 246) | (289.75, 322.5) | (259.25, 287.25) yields 2.13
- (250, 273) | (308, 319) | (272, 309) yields -0.84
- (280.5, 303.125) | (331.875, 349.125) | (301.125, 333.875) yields -1.28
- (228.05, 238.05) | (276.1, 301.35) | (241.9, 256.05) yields -0.28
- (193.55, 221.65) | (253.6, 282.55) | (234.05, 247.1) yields -2.61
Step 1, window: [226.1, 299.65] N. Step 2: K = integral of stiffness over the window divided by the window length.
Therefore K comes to 96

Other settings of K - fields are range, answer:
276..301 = 95.6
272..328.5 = 98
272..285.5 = 96.6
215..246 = 100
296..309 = 97.5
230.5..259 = 101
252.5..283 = 88.9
